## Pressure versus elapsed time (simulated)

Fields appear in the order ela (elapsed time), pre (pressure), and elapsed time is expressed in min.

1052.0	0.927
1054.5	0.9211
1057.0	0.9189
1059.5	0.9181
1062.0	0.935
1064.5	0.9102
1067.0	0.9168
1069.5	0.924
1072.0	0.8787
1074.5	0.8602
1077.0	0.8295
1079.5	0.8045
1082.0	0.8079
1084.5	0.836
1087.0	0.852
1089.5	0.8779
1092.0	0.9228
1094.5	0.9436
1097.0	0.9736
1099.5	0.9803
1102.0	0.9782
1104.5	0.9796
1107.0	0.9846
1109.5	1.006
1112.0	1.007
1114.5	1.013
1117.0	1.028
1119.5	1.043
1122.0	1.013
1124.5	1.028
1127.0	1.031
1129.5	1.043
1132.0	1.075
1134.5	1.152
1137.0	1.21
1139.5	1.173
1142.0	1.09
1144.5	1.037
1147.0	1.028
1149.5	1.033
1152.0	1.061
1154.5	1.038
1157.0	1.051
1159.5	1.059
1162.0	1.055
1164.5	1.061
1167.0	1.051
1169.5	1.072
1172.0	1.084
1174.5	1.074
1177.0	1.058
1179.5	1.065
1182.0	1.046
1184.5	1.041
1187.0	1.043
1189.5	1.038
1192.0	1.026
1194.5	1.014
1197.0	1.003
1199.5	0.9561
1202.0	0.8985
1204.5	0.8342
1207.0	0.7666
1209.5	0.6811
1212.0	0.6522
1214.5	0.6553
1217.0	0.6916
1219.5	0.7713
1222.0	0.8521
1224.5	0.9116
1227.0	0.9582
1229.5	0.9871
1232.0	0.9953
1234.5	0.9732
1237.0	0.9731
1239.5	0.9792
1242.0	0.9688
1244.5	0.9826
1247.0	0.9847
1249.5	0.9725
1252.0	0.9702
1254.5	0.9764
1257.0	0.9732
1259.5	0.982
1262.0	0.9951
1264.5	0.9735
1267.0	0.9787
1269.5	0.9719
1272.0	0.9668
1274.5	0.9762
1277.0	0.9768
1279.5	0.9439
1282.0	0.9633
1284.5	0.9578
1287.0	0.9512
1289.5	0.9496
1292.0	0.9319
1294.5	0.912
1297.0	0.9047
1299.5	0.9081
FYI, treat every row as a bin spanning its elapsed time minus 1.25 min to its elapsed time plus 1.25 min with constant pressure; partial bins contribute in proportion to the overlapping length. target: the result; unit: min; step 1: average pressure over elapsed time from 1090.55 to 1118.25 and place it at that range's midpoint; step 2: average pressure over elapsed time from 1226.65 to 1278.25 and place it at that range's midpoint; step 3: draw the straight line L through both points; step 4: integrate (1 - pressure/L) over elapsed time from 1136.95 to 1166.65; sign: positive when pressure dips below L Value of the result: -2.7 min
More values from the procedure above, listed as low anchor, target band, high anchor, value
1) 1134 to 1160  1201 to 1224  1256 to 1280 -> 6.0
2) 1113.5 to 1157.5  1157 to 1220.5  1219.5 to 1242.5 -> 3.2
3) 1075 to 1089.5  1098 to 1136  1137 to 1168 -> -3.1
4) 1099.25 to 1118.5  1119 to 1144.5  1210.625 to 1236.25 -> -3.1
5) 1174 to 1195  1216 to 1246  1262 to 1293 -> 2.4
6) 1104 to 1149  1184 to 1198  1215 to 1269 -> -0.5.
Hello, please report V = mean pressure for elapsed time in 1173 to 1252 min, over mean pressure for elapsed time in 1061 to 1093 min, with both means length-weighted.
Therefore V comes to 1.07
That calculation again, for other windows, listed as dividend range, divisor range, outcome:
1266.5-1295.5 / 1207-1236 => 1.15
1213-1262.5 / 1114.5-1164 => 0.87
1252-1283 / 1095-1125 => 0.97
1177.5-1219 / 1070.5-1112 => 0.99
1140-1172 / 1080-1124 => 1.11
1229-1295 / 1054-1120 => 1.05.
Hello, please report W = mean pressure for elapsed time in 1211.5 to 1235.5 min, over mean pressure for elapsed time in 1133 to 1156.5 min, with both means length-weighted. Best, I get 0.8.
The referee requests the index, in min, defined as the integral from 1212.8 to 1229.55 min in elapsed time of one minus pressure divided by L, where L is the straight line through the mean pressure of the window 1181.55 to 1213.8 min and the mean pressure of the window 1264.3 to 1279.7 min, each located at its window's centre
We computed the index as 2.1 min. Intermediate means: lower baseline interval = 0.915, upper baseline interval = 0.971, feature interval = 0.817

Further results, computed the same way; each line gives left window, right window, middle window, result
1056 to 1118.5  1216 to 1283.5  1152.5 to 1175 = -3.0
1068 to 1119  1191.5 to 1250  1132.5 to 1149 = -3.5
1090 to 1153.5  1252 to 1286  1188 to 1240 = 5.7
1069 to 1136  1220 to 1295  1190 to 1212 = 1.7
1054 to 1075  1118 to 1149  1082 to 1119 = 1.7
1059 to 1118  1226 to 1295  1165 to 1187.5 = -2.7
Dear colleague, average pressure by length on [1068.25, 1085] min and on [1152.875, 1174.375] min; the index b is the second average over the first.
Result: 1.25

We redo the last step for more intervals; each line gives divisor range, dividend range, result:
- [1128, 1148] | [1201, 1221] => 0.68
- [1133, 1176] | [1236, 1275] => 0.91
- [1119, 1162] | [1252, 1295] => 0.90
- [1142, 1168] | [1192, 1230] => 0.81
